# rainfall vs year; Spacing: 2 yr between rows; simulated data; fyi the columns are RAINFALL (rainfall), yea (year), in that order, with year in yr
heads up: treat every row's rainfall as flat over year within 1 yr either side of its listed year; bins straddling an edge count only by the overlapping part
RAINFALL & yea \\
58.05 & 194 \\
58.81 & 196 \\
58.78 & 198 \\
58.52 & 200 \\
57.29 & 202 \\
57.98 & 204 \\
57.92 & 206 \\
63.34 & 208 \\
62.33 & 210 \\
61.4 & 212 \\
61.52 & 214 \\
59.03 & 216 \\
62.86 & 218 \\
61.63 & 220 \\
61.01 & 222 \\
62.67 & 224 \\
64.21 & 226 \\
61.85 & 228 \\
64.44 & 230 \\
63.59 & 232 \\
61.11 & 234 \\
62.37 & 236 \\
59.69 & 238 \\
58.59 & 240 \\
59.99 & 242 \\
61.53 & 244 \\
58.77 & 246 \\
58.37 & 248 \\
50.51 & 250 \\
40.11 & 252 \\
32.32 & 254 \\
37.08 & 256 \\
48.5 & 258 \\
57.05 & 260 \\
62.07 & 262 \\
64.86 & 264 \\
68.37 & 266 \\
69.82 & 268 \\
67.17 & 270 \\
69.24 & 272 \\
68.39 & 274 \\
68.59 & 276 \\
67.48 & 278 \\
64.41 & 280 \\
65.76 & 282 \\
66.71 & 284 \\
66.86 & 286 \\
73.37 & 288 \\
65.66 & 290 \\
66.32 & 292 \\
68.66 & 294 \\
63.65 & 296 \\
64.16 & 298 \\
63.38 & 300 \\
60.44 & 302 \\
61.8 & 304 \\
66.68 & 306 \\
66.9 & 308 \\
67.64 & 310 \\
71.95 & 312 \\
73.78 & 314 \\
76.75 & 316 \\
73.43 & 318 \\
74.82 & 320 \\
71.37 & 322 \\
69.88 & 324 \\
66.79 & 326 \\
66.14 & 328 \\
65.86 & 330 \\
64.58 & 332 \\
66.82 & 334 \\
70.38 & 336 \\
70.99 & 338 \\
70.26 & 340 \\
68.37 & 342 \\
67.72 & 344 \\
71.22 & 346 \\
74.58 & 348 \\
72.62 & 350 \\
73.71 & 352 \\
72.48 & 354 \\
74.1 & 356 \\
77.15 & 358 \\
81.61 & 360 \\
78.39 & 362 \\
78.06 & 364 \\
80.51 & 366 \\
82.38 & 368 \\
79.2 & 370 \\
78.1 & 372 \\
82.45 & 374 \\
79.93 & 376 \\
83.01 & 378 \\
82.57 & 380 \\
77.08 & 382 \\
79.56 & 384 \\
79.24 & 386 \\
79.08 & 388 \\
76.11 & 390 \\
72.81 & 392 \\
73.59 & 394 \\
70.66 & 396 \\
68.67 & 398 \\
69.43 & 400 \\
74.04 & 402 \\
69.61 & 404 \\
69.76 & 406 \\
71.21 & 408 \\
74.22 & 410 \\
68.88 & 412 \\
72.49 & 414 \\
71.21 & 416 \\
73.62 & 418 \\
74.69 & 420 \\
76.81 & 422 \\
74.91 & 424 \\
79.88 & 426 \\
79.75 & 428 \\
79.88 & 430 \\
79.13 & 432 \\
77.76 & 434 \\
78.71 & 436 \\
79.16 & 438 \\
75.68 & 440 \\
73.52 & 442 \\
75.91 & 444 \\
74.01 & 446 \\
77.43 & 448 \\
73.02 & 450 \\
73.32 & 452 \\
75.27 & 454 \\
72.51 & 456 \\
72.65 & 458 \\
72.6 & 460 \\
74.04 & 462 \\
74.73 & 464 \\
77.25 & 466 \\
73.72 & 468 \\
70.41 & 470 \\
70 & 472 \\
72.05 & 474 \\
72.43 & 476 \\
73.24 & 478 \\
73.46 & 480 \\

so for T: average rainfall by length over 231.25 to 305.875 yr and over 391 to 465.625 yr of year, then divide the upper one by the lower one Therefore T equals 1.21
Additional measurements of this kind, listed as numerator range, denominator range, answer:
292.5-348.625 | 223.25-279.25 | 1.15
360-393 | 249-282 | 1.35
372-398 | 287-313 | 1.17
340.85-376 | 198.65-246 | 1.25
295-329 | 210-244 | 1.11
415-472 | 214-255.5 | 1.30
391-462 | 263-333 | 1.09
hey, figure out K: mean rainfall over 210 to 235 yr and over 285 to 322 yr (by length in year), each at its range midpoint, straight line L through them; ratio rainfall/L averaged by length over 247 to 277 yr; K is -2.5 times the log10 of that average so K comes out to 0.136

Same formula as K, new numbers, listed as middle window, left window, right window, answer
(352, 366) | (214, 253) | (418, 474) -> -0.12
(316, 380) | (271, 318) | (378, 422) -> -0.05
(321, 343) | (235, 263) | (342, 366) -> 0.03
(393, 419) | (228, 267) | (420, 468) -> 0.01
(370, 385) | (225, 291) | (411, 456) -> -0.14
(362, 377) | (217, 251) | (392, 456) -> -0.14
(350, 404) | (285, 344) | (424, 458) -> -0.07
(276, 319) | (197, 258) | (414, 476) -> -0.07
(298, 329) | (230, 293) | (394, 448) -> -0.05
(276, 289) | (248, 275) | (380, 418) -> -0.14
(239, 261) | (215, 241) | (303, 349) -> 0.23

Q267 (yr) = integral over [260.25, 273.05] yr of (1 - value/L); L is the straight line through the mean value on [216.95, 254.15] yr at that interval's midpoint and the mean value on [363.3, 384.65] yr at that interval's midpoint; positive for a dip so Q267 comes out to -0.55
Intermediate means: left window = 58.8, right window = 80.3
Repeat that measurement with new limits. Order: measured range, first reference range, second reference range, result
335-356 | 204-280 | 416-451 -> -0.73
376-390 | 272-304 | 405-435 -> -1.41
